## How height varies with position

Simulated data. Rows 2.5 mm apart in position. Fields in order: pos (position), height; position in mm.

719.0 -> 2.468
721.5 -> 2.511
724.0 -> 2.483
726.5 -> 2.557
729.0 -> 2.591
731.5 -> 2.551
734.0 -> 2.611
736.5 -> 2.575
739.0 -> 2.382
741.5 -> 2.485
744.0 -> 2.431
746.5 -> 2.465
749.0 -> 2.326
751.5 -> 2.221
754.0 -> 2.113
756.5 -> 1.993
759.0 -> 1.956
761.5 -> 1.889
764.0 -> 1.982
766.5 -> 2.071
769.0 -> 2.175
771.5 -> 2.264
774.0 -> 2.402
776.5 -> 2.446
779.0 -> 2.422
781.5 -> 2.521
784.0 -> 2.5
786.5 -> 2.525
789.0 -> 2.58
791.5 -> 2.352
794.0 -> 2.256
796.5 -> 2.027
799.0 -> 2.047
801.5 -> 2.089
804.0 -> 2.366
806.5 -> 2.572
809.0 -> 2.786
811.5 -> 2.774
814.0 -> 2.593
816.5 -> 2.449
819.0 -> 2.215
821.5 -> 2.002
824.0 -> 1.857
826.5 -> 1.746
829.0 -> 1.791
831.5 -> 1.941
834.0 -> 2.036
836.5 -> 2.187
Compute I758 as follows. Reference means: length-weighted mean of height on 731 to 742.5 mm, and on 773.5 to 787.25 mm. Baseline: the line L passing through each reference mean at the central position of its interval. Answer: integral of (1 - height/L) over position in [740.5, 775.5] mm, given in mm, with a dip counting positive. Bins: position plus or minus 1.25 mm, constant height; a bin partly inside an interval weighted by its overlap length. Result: 4.18 mm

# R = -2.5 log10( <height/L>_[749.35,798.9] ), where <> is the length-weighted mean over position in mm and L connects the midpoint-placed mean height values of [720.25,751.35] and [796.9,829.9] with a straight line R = 0.06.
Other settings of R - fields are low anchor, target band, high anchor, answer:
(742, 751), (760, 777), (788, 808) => 0.09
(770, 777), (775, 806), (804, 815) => 0.06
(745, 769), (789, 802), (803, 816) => 0.13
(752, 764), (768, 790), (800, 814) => -0.10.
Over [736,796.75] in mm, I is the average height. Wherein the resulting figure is 2.3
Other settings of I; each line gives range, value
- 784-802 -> 2.29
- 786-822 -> 2.38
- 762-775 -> 2.16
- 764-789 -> 2.36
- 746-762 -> 2.13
